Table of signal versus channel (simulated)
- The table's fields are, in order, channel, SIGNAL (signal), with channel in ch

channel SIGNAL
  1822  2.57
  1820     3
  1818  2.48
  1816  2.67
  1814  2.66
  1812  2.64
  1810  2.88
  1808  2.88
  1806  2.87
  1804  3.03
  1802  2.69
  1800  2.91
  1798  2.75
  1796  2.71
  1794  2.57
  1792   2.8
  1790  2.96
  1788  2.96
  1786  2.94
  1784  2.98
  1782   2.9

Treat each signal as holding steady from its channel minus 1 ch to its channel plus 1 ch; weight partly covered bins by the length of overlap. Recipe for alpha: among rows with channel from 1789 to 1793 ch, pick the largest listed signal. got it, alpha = 2.96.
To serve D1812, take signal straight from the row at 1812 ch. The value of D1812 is 2.64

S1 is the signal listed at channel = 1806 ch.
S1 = 2.87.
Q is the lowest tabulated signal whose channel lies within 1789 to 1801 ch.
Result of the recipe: 2.57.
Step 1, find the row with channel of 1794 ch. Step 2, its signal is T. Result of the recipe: 2.57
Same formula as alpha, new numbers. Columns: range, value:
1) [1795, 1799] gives 2.75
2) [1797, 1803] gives 2.91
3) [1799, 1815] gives 3.03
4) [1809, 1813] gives 2.88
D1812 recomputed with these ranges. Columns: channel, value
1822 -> 2.57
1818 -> 2.48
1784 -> 2.98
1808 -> 2.88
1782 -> 2.9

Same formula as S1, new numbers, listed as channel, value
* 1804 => 3.03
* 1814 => 2.66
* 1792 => 2.8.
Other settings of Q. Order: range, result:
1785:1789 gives 2.94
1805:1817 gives 2.64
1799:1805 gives 2.69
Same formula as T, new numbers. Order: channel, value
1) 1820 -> 3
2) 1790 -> 2.96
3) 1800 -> 2.91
